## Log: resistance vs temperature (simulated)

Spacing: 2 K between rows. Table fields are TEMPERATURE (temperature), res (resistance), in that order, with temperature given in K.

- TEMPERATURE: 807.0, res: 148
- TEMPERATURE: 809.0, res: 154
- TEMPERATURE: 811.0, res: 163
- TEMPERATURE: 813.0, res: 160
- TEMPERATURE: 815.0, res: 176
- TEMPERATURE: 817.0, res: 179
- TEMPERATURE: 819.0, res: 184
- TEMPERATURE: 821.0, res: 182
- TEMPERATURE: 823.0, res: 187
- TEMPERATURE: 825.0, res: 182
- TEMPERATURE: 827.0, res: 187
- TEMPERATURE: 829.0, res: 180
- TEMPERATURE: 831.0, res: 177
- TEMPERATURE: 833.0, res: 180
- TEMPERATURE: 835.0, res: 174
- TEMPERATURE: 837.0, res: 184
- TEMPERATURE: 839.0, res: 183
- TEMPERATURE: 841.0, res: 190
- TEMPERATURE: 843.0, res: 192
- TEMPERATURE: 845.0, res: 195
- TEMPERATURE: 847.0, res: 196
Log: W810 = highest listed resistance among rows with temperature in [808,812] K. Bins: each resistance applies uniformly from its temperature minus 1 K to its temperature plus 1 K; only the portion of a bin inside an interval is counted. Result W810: 163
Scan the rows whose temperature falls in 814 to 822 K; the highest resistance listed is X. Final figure 184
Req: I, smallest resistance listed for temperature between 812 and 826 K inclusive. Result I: 160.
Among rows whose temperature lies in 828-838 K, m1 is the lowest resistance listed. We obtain 174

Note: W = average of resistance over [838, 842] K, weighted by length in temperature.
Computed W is 186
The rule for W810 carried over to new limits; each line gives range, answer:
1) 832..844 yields 192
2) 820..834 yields 187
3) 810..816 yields 176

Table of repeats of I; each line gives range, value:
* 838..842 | 183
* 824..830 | 180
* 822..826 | 182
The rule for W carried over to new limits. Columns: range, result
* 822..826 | 184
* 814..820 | 180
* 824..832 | 182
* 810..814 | 162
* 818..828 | 184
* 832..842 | 182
